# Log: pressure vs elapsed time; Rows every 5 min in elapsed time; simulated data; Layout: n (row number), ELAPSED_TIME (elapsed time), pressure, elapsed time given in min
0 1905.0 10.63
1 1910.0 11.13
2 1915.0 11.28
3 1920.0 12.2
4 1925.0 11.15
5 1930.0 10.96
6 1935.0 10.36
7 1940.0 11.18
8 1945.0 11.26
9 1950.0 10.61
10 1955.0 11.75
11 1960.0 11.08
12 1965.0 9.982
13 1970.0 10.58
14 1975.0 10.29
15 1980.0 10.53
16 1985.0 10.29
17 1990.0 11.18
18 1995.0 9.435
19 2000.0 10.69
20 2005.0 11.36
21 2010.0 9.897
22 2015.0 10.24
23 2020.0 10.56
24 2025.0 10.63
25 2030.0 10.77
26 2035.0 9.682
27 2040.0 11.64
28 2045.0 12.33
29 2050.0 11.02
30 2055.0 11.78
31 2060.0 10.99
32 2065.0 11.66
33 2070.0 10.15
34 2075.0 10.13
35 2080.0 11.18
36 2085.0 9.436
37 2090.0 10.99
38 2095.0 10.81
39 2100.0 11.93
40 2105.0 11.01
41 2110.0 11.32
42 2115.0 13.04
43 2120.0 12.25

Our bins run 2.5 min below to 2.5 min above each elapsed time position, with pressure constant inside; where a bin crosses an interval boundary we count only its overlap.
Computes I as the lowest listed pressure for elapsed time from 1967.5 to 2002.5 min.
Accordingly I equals 9.435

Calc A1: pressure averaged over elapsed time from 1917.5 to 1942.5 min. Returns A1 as 11.2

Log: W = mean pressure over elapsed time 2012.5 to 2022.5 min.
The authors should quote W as 10.4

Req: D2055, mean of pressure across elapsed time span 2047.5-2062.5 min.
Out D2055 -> 11.3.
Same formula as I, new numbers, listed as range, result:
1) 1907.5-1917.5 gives 11.13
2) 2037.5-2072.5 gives 10.15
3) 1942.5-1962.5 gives 10.61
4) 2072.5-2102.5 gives 9.436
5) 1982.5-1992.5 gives 10.29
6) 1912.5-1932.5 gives 10.96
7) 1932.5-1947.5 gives 10.36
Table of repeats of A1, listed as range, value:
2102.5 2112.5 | 11.2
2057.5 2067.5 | 11.3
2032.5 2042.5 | 10.7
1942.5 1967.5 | 10.9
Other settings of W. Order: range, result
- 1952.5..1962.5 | 11.4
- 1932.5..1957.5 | 11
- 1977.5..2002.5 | 10.4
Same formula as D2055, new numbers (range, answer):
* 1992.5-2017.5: 10.3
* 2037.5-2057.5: 11.7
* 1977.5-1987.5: 10.4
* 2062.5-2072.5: 10.9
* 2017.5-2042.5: 10.7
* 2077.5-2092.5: 10.5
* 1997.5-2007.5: 11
